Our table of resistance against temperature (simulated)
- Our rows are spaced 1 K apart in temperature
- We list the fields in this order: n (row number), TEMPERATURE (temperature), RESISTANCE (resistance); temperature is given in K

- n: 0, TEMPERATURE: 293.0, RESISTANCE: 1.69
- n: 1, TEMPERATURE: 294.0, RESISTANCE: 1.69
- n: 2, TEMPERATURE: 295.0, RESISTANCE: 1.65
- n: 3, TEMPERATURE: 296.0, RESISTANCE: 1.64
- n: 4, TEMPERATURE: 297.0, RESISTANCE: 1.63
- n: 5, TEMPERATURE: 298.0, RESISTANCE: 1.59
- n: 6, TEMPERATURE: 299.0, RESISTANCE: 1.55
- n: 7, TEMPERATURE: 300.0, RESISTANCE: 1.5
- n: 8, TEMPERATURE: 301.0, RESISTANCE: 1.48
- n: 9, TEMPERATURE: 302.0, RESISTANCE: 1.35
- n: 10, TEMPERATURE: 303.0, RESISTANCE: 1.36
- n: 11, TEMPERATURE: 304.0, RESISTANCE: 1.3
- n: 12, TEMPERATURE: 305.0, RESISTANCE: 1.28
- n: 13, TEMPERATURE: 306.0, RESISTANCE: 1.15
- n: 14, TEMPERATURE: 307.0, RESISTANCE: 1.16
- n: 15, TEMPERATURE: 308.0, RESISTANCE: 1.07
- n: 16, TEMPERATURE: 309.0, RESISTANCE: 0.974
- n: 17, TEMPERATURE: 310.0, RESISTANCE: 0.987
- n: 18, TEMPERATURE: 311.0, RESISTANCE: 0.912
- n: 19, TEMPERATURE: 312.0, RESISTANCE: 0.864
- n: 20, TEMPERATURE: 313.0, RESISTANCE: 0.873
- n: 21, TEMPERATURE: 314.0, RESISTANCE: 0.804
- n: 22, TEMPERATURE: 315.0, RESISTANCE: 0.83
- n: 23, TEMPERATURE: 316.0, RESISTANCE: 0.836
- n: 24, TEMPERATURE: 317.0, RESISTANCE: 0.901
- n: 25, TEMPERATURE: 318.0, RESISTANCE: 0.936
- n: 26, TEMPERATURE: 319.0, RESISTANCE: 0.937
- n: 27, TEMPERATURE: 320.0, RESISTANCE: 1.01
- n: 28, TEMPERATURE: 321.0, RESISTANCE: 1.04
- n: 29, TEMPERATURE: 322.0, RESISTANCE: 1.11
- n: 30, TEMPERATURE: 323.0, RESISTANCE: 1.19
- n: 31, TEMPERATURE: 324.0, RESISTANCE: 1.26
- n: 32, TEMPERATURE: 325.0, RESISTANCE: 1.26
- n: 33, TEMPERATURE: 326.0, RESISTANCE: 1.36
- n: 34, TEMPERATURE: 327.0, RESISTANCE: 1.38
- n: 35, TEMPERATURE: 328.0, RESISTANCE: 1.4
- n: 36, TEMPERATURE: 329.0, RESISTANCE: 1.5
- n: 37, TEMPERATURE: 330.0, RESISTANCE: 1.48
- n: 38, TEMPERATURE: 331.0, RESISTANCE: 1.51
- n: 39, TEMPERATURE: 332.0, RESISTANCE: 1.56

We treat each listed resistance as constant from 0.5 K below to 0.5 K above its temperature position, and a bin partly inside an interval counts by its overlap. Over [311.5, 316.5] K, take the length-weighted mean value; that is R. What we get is 0.841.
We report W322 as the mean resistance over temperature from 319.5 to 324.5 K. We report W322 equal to 1.12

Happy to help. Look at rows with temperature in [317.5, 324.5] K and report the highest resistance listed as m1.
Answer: 1.26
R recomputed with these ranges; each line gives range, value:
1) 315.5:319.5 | 0.902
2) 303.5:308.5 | 1.19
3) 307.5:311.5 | 0.986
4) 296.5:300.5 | 1.57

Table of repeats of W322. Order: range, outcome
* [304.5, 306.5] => 1.21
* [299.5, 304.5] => 1.4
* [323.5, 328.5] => 1.33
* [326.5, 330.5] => 1.44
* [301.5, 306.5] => 1.29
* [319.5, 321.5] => 1.02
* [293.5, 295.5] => 1.67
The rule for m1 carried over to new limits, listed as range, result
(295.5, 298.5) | 1.64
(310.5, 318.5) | 0.936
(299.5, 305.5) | 1.5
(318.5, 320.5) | 1.01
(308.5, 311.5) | 0.987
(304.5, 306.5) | 1.28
